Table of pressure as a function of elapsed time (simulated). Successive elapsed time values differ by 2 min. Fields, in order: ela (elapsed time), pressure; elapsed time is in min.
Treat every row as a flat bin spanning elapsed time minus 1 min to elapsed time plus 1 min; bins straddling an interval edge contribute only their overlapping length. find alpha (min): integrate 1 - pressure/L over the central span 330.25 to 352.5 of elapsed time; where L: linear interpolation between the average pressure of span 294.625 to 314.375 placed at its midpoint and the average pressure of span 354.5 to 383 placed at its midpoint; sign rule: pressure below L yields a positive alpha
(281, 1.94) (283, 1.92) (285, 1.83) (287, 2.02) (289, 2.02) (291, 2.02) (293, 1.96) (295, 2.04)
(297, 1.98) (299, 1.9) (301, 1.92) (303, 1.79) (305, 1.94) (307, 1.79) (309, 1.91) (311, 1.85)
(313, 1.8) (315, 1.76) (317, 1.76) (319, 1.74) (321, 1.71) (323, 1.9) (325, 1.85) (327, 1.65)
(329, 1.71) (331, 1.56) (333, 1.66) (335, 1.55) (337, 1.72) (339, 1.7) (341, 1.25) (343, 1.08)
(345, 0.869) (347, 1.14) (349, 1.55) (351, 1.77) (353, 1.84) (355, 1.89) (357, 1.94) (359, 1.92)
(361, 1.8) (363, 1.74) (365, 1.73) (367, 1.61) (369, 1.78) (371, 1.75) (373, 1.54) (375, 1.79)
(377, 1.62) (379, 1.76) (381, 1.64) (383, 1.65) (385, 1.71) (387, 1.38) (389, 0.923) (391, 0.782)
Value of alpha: 4.4 min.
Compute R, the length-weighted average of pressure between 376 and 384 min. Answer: 1.67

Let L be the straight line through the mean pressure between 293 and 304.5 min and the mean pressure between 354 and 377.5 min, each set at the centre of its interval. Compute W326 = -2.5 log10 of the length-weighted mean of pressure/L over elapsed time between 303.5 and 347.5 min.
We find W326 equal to 0.14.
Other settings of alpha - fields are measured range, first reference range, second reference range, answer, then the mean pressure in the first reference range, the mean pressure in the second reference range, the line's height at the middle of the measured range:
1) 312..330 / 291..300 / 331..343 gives -0.7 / 1.98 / 1.53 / 1.7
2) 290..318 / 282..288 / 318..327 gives -0.5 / 1.92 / 1.78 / 1.85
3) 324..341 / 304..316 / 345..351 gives -1.2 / 1.84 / 1.34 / 1.54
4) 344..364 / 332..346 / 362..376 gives -1.1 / 1.4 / 1.71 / 1.55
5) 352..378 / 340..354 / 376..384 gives -4.2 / 1.36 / 1.67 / 1.53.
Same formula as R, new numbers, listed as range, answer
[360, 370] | 1.73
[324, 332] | 1.69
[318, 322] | 1.73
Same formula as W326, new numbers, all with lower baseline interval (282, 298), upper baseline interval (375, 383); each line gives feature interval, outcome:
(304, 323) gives 0.05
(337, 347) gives 0.39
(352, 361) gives -0.08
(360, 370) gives 0.00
